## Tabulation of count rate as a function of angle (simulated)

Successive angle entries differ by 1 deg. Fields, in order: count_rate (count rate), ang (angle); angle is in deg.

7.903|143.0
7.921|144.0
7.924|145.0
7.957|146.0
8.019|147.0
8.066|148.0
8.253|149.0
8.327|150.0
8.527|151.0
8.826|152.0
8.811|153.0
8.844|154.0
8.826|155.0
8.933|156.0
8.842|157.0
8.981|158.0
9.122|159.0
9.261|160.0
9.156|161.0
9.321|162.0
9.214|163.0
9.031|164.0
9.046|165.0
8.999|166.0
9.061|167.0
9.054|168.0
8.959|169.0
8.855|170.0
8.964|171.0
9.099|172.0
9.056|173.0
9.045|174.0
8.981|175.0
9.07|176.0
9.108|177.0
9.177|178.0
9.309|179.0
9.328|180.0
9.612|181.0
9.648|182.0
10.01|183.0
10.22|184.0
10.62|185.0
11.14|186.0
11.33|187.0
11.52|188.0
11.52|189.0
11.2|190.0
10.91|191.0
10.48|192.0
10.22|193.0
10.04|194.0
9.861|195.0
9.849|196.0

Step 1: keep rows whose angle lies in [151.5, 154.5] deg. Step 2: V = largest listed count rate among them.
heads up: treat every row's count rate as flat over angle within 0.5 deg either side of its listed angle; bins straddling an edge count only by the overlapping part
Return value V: 8.844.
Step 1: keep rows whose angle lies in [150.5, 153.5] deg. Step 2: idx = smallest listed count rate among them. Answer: 8.527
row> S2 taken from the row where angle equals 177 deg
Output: 9.108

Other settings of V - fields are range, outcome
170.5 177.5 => 9.108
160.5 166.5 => 9.321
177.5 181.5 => 9.612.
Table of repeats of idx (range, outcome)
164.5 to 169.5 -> 8.959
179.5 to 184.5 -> 9.328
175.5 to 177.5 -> 9.07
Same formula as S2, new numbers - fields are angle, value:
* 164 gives 9.031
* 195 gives 9.861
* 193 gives 10.22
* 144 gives 7.921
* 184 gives 10.22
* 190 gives 11.2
